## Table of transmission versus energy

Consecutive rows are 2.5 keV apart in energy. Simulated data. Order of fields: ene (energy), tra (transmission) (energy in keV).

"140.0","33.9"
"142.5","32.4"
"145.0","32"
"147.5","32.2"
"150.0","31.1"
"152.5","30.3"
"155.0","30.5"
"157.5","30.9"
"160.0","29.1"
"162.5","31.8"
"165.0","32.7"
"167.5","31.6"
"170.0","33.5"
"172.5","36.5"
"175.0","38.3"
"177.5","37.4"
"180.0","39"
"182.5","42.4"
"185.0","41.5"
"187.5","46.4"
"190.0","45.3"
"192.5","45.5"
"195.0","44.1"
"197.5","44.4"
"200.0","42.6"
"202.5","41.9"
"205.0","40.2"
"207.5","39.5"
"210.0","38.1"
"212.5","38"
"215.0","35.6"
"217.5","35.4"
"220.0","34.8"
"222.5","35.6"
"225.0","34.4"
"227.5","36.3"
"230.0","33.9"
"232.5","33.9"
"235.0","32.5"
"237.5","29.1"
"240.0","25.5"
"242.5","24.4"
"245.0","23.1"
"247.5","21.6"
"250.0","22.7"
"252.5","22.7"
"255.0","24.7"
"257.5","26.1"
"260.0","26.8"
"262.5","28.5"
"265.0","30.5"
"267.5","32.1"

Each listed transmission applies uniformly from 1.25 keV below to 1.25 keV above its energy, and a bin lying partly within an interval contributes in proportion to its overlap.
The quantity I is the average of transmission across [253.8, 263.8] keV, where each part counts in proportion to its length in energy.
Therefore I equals 26.6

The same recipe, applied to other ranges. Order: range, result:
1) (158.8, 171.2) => 31.7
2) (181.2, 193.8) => 44.2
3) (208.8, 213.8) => 38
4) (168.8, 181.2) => 36.9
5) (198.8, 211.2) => 40.5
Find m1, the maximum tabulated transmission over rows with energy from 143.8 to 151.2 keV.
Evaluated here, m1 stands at 32.2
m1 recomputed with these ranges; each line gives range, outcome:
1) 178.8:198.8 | 46.4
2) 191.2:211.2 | 45.5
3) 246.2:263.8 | 28.5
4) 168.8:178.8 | 38.3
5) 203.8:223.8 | 40.2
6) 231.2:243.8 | 33.9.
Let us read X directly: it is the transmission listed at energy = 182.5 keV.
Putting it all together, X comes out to 42.4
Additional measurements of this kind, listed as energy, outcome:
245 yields 23.1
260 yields 26.8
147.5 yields 32.2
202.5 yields 41.9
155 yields 30.5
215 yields 35.6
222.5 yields 35.6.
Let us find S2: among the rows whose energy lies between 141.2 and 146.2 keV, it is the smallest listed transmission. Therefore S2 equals 32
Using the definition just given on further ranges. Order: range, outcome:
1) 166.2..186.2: 31.6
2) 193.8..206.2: 40.2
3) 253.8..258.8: 24.7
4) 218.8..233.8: 33.9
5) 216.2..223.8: 34.8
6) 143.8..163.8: 29.1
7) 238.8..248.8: 21.6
